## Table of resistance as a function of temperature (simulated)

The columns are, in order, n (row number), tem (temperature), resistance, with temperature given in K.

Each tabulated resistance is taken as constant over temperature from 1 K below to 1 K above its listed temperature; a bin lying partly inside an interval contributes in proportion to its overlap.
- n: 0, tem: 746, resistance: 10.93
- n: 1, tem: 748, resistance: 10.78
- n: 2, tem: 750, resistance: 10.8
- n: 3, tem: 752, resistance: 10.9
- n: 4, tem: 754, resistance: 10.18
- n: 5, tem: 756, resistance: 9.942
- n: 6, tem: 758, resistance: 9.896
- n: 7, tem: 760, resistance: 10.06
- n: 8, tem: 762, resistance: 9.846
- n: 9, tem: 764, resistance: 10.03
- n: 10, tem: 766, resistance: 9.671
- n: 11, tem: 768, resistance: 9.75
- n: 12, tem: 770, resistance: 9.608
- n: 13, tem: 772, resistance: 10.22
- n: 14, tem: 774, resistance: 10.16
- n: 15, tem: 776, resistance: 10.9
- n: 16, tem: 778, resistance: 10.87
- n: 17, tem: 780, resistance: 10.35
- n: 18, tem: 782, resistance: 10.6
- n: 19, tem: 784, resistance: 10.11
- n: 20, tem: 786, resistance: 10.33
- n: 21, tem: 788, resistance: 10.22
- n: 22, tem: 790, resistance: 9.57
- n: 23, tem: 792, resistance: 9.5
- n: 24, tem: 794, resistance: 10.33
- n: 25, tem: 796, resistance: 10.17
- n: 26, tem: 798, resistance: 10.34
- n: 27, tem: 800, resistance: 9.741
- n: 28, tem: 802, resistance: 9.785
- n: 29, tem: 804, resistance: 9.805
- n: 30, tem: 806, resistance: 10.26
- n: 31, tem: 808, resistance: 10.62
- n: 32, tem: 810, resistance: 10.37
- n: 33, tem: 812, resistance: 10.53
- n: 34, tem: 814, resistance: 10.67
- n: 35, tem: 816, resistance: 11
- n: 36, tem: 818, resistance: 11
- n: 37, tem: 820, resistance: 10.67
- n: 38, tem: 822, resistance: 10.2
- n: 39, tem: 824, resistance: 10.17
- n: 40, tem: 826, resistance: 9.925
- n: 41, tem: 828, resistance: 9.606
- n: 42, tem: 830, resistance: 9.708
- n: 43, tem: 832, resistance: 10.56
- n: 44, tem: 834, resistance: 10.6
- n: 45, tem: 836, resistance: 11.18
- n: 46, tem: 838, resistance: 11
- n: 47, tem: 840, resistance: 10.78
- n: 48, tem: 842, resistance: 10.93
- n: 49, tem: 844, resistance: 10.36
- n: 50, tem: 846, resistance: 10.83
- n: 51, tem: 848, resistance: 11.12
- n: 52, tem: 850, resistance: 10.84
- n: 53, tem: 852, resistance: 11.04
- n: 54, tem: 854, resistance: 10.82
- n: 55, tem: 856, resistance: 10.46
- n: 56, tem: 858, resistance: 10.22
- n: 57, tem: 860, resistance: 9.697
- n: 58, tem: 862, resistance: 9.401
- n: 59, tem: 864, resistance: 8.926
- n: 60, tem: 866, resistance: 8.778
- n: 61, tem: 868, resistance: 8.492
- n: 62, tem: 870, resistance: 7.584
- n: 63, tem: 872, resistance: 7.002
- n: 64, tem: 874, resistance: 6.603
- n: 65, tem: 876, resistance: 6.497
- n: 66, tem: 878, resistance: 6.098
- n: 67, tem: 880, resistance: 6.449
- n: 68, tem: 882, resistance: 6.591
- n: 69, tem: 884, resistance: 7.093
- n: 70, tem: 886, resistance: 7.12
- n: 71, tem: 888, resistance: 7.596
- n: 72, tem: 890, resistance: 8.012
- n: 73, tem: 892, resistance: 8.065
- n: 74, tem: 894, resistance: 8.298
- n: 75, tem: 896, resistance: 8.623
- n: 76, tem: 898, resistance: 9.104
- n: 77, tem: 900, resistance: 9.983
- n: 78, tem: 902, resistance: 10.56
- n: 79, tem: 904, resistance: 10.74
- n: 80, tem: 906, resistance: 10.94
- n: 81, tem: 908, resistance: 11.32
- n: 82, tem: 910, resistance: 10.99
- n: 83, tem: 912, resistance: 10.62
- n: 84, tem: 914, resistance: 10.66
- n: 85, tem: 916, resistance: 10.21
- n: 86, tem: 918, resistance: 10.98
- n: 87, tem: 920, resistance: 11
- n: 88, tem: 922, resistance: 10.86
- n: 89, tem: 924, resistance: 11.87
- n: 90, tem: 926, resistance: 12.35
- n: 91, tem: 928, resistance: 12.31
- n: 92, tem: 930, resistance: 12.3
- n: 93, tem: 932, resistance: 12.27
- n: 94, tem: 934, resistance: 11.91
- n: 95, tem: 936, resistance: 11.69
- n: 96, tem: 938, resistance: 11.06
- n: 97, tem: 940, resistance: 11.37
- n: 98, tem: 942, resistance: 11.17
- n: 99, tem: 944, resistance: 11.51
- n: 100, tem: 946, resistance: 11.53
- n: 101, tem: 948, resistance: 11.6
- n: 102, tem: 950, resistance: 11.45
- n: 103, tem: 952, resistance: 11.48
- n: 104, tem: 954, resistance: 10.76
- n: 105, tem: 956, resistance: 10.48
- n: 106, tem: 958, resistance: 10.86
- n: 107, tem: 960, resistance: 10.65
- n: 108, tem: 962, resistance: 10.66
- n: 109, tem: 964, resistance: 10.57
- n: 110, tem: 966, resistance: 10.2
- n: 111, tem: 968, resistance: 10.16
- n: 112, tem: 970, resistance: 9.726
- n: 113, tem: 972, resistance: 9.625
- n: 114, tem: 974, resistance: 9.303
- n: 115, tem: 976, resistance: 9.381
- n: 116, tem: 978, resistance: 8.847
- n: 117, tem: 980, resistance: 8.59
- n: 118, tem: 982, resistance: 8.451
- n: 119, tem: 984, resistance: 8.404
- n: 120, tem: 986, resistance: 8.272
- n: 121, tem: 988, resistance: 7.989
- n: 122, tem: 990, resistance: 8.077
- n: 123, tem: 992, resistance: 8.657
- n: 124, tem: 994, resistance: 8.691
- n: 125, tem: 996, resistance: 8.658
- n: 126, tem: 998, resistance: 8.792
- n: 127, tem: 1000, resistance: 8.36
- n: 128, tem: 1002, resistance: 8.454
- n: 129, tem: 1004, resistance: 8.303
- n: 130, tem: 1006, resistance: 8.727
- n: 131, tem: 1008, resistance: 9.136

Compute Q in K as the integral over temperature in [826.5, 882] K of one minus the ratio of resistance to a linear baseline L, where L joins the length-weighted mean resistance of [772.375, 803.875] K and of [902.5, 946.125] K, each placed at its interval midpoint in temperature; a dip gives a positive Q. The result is 6.8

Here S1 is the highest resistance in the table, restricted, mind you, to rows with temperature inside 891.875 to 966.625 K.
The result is 12.35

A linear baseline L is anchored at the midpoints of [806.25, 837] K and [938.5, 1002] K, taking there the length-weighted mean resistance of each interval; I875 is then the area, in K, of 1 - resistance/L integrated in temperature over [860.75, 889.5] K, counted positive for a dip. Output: 7.7 K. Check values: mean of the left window 10.4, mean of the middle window 7.47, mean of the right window 9.8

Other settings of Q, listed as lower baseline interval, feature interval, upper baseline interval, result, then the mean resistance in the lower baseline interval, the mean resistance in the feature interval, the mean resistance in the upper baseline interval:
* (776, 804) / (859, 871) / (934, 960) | 2.1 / 10.2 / 8.81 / 11.2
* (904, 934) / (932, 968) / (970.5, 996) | -3.8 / 11.3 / 11.1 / 8.71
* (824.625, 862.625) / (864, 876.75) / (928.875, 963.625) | 3.7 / 10.5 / 7.62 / 11.3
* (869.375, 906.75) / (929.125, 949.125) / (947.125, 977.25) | -4.0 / 8.04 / 11.6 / 10.4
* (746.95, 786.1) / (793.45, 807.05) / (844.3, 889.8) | -0.5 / 10.2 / 10.1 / 8.62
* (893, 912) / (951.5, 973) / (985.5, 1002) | -3.4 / 10.1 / 10.4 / 8.44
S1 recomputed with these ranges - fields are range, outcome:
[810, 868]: 11.18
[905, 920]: 11.32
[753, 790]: 10.9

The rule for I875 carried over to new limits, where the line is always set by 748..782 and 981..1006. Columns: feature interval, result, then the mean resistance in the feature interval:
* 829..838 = -0.8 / 10.6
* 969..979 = -0.9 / 9.38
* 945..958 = -3.6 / 11.2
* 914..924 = -2.0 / 10.9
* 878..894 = 3.5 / 7.27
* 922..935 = -4.5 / 12.1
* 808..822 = -1.2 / 10.7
